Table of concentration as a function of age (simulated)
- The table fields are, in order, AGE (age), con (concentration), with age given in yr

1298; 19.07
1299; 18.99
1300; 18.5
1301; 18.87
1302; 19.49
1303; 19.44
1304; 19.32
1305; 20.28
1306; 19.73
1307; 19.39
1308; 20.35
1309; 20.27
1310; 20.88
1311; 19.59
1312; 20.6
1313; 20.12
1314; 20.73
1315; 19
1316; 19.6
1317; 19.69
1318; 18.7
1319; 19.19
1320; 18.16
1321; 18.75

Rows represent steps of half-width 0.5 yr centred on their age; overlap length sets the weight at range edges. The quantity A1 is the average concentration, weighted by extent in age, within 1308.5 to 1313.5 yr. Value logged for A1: 20.3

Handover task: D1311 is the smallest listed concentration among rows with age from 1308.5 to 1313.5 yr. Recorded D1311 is 19.59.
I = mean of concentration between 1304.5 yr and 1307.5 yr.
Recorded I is 19.8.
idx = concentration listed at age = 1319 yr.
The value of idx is 19.19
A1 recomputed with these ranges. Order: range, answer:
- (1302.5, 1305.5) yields 19.7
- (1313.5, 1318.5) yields 19.5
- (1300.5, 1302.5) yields 19.2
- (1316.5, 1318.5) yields 19.2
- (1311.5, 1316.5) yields 20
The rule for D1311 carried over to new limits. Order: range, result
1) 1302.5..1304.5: 19.32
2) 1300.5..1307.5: 18.87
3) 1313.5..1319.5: 18.7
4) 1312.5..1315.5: 19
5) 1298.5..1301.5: 18.5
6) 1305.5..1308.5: 19.39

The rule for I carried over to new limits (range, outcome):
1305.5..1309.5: 19.9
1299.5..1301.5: 18.7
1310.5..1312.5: 20.1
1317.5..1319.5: 18.9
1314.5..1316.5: 19.3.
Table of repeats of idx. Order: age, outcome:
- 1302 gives 19.49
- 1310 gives 20.88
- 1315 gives 19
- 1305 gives 20.28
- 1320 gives 18.16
